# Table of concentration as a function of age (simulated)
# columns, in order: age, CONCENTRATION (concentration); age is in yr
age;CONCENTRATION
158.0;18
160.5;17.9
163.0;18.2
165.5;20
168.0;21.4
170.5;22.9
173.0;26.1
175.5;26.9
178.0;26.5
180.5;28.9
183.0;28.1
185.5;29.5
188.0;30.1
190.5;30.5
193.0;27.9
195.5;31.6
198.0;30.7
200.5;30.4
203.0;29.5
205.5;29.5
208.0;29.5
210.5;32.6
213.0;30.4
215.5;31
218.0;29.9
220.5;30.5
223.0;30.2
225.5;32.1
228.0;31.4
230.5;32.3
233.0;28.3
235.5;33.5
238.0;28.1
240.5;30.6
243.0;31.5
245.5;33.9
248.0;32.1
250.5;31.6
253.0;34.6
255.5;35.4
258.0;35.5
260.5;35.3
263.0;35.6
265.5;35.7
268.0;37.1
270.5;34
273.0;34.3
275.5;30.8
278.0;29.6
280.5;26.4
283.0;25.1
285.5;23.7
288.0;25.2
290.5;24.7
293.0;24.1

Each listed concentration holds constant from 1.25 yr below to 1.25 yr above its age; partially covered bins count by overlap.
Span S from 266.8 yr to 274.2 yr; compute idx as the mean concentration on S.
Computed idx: 35.1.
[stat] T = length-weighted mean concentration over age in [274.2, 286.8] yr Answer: 27.1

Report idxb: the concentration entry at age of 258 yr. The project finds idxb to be 35.5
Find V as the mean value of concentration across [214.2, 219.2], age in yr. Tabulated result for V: 30.5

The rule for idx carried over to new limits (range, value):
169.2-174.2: 24.5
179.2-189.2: 29.1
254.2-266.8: 35.5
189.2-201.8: 30.2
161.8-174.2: 21.7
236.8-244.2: 30.1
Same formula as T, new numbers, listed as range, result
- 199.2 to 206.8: 29.8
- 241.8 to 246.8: 32.7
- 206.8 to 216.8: 30.9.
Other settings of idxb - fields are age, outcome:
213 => 30.4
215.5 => 31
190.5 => 30.5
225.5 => 32.1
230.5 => 32.3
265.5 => 35.7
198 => 30.7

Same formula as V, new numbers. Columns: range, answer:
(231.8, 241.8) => 30.1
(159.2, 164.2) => 18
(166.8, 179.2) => 24.8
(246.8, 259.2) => 33.8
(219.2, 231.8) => 31.3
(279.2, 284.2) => 25.8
